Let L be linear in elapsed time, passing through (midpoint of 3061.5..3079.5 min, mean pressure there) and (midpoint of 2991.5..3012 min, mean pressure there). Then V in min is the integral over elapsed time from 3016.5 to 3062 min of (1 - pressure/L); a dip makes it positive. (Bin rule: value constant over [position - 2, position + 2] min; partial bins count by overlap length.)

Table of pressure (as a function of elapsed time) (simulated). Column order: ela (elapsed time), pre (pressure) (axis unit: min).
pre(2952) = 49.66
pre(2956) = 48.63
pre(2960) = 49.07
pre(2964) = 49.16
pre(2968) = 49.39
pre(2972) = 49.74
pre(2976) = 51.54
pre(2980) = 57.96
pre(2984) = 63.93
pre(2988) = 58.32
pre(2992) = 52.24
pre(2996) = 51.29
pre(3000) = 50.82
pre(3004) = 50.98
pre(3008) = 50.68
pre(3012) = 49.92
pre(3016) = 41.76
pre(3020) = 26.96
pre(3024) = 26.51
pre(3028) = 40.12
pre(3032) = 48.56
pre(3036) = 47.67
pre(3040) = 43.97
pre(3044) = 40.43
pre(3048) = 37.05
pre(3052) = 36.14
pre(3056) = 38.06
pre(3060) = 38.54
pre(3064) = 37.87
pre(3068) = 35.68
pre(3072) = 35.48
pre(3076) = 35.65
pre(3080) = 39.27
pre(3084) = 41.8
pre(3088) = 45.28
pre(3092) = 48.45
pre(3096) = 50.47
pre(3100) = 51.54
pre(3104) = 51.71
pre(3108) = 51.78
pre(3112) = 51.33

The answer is 4.4 min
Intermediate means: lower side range 51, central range 38.7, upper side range 36.5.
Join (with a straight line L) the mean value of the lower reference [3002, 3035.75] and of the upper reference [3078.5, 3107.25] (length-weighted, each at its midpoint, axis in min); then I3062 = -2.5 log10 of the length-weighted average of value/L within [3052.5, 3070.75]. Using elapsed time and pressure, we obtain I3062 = 0.21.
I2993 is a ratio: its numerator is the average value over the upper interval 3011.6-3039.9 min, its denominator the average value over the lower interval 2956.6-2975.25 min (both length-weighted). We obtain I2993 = 0.8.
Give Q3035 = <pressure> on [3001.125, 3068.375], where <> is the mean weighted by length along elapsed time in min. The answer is 40.9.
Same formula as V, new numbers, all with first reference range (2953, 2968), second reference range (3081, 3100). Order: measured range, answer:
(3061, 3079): 4.04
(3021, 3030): 2.87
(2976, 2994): -3.25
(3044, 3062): 3.64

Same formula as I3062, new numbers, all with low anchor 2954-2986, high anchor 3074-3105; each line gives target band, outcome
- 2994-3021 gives 0.08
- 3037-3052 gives 0.19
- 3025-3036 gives 0.13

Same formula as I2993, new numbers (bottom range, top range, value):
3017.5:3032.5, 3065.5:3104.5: 1.25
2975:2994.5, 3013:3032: 0.64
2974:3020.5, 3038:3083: 0.74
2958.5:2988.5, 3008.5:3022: 0.76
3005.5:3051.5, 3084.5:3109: 1.20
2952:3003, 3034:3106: 0.80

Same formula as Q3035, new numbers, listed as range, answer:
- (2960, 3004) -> 53.1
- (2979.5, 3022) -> 50.2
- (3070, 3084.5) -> 37.7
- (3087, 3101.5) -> 49.1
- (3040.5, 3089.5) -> 38.5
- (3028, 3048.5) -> 43.7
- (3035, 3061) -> 40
